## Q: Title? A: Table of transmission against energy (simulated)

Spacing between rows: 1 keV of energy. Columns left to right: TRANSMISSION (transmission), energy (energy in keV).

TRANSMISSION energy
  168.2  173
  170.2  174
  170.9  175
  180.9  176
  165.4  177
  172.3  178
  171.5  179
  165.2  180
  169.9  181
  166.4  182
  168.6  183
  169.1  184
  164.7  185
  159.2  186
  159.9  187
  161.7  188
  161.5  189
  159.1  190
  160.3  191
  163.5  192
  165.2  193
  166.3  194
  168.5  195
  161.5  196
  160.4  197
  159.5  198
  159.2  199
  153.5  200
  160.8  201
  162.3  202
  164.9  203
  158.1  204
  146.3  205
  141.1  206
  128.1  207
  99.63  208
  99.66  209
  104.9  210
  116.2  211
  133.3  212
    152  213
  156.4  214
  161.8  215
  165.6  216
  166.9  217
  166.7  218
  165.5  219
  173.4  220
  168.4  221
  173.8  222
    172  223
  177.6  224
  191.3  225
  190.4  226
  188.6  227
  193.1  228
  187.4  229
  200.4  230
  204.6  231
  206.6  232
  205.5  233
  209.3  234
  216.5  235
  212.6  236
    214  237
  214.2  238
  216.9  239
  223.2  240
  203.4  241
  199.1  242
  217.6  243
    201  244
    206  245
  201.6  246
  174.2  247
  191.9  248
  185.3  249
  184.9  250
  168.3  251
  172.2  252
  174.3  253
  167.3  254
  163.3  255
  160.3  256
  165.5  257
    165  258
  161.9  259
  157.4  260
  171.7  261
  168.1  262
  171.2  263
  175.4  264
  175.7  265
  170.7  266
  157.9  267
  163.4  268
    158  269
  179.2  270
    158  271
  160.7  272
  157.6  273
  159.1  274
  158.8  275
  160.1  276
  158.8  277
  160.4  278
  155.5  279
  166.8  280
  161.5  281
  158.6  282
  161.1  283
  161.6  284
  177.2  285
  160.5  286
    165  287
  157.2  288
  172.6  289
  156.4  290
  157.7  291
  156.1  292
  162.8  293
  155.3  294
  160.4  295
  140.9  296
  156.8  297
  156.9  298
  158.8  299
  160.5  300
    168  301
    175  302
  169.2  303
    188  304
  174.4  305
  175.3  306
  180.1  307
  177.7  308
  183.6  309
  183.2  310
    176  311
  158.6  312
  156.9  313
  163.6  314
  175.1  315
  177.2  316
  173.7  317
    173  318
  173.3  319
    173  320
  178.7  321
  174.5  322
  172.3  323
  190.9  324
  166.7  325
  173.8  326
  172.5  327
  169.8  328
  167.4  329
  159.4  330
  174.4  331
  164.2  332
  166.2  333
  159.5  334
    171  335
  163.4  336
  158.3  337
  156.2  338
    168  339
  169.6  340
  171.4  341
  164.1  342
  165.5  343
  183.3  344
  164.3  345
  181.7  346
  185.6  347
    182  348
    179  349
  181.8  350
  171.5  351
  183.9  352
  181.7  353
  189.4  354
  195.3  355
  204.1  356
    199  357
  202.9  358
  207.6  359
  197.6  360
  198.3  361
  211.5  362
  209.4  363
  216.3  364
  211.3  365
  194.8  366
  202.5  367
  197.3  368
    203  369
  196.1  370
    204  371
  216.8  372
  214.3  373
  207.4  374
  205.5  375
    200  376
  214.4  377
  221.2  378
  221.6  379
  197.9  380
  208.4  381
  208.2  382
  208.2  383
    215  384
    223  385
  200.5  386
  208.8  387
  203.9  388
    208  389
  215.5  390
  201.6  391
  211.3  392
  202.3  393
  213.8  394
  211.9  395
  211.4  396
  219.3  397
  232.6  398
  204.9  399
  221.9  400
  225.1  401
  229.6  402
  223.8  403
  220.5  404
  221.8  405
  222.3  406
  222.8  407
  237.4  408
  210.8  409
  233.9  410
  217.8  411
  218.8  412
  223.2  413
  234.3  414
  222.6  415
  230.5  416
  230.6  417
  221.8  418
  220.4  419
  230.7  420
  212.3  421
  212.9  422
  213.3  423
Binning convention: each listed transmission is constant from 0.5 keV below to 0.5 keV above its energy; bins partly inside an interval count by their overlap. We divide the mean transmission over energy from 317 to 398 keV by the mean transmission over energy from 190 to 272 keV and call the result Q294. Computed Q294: 1.1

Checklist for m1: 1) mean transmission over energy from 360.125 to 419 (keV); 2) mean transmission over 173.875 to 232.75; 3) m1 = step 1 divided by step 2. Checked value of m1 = 1.31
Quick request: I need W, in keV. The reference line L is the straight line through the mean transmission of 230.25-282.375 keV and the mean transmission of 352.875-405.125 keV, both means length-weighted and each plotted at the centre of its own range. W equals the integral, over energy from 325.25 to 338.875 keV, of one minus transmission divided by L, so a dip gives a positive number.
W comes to 2.2 keV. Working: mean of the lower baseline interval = 180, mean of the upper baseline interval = 209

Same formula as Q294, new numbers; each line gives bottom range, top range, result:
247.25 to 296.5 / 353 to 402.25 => 1.26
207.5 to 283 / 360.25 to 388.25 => 1.19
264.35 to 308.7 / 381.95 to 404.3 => 1.31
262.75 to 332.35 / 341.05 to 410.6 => 1.23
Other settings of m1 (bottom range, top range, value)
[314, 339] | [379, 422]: 1.28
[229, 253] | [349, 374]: 0.99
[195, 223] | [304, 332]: 1.15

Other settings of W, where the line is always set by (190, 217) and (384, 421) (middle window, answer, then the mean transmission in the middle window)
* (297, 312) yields 1.0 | 172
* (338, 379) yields 2.0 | 194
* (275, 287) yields 1.0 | 162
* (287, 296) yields 1.1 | 159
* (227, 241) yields -4.1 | 207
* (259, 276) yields 0.7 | 165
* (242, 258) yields -1.6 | 182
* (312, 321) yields 0.9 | 170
